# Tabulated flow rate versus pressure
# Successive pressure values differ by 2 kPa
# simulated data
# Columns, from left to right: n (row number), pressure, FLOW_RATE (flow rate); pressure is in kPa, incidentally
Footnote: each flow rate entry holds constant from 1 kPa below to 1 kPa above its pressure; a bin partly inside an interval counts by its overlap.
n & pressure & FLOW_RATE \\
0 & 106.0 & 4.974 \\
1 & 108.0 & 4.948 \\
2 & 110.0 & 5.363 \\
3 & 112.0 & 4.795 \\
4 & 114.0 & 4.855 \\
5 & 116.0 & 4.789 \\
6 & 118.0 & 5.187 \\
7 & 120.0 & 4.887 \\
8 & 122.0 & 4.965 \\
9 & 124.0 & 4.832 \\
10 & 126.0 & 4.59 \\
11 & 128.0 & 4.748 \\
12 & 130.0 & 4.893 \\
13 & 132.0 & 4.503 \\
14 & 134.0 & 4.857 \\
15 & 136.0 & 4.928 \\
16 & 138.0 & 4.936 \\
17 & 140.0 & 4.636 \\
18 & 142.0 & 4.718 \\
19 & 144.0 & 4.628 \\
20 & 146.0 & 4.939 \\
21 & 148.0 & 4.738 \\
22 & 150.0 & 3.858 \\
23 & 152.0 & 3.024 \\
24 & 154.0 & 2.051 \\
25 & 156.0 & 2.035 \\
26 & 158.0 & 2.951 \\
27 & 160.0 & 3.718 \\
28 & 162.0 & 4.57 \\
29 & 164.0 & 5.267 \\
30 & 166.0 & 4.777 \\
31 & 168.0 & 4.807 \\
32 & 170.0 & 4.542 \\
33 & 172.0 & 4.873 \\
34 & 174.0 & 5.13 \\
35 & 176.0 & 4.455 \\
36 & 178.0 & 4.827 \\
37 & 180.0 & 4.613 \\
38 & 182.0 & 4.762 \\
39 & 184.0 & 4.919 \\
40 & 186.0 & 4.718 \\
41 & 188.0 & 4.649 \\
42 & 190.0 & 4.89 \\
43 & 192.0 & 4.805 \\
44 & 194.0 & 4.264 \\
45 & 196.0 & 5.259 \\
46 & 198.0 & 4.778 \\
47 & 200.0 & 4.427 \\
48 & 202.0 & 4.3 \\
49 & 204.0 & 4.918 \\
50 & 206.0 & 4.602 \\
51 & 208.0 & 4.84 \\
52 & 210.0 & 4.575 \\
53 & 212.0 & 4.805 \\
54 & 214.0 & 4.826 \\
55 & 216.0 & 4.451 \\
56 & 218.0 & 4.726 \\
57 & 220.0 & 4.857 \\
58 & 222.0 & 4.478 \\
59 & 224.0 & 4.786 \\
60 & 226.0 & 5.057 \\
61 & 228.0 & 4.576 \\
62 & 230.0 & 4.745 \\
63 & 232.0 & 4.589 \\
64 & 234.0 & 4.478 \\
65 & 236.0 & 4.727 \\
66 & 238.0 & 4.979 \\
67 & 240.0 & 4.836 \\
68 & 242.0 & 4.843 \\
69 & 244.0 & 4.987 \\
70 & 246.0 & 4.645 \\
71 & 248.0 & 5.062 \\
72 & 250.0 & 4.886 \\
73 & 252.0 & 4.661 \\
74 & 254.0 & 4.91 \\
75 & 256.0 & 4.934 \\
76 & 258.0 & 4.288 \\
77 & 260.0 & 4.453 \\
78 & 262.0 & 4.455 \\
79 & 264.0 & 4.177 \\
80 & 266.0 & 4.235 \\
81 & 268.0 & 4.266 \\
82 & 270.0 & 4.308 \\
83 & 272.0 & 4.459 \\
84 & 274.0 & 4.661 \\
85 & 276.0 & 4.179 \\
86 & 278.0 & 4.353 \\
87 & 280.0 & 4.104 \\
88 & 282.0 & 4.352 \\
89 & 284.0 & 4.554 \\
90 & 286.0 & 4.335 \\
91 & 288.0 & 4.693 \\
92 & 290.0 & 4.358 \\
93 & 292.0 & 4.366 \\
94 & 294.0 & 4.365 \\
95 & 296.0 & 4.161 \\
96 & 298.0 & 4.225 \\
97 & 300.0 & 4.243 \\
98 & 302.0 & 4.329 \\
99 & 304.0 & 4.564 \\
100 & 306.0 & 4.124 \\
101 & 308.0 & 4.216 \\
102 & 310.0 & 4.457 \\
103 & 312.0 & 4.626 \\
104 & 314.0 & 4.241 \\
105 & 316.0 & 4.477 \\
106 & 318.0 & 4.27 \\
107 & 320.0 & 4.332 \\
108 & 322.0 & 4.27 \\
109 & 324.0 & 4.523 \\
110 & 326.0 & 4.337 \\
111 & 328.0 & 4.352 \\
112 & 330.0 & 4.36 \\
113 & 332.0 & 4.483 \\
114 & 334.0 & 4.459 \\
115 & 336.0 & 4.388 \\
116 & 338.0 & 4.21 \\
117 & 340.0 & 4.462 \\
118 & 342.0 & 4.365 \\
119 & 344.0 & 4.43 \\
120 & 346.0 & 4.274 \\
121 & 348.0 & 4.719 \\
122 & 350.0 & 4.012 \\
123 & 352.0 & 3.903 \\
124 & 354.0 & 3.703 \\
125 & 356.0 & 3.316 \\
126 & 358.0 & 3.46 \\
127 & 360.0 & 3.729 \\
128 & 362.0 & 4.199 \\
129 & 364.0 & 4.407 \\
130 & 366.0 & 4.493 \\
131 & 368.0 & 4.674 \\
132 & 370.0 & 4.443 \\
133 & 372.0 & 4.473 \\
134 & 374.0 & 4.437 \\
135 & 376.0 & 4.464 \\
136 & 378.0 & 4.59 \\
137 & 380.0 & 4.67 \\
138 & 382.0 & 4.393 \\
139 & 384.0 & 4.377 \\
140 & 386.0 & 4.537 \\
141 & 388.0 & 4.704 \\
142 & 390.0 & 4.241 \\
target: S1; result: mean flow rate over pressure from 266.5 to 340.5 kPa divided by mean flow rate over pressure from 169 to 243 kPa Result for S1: 0.9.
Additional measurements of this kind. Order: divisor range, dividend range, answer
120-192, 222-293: 1.02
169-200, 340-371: 0.87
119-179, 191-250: 1.07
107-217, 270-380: 0.94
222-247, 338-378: 0.89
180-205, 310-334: 0.93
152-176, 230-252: 1.19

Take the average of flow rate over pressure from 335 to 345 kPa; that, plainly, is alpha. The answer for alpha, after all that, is 4.37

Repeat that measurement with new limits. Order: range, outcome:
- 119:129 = 4.8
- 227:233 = 4.64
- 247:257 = 4.89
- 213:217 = 4.64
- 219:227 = 4.79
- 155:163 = 3.32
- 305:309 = 4.17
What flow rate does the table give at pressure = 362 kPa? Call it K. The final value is 4.199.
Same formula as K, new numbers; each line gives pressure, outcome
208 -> 4.84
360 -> 3.729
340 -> 4.462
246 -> 4.645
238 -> 4.979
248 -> 5.062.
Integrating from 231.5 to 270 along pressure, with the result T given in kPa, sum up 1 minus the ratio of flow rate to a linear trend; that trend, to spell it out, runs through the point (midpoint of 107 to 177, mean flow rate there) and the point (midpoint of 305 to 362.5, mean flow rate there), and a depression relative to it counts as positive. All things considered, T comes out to -2.6 kPa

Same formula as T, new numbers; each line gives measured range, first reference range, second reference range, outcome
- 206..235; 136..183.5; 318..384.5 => -2.60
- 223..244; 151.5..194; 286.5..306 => -2.11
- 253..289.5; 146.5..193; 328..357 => -1.44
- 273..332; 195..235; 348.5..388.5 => 1.09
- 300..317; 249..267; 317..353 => 0.17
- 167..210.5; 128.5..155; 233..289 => -2.74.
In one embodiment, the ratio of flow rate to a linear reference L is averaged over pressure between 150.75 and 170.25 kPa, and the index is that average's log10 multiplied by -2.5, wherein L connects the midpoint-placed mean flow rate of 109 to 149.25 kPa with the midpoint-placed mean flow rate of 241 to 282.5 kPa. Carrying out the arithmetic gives 0.260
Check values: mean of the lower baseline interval 4.83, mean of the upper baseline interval 4.54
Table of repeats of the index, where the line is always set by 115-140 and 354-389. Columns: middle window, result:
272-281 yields 0.041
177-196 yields -0.009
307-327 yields 0.011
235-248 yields -0.062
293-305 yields 0.035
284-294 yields 0.009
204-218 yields -0.012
